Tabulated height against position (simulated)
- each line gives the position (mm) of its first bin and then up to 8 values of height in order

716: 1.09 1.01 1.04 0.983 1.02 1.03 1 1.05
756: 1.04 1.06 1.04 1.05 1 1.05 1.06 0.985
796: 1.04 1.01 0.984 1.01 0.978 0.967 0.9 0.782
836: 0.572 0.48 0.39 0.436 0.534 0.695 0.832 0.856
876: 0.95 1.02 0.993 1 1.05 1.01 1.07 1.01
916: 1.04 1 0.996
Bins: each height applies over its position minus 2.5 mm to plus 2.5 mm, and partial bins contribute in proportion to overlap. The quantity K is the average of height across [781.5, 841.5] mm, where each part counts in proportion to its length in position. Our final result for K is 0.916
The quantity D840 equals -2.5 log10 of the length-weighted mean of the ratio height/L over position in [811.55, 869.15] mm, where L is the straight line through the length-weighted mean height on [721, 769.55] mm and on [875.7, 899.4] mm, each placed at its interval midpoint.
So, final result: 0.40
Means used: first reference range 1.03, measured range 0.701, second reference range 1.01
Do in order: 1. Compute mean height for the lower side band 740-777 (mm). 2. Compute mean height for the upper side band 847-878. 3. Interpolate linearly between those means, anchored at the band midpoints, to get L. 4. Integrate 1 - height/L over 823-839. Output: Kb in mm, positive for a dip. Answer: 1.1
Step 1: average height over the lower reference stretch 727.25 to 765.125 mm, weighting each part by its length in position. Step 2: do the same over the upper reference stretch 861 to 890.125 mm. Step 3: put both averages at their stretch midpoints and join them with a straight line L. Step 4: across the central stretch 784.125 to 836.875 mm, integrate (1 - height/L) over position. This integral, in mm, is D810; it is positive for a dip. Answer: 1.47 mm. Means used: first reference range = 1.03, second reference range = 0.914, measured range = 0.945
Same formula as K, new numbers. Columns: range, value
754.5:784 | 1.04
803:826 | 0.976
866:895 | 0.957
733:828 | 1.01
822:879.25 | 0.687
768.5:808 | 1.02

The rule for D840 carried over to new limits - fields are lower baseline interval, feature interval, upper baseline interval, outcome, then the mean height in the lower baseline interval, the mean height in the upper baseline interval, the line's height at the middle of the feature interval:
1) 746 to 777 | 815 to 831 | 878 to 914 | 0.12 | 1.04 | 1.02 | 1.03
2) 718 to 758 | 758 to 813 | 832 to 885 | -0.16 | 1.02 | 0.688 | 0.891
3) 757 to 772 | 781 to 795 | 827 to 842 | -0.13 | 1.05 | 0.653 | 0.916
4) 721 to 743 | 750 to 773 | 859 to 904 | -0.05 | 1.02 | 0.938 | 1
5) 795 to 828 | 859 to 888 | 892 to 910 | 0.15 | 0.983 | 1.04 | 1.02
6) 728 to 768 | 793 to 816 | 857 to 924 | -0.01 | 1.03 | 0.954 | 0.999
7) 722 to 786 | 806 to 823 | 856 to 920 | 0.01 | 1.03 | 0.945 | 0.992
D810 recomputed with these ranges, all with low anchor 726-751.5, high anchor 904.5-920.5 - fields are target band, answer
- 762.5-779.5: -0.2 mm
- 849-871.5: 8.1 mm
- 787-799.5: 0.0 mm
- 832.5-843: 4.8 mm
